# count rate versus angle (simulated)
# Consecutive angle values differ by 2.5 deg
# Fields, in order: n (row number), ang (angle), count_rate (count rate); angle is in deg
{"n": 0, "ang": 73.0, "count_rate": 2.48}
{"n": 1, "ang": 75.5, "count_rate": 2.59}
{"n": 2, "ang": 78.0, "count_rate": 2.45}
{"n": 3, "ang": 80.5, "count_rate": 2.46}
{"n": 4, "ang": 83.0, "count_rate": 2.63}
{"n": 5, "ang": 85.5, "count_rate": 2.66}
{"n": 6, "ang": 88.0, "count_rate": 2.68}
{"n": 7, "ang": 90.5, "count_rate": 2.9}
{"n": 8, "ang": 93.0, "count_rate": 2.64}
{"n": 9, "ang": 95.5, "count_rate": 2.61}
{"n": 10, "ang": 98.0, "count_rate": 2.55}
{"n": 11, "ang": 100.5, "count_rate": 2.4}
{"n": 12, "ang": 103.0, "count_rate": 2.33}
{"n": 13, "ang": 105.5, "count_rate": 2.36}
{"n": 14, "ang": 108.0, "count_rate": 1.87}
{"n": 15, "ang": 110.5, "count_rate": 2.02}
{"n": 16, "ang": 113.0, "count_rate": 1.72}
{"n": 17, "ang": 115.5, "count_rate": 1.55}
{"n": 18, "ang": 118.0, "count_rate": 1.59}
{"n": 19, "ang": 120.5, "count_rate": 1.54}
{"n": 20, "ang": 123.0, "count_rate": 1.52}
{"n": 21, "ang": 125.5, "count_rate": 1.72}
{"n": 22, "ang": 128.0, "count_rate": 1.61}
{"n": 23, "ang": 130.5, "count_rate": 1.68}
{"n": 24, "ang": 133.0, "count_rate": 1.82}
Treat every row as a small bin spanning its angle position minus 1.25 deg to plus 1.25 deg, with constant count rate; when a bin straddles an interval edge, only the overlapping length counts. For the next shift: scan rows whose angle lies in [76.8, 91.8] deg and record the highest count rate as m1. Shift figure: 2.9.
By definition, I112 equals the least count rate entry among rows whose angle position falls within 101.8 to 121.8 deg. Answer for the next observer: 1.54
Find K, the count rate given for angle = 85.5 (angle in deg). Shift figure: 2.66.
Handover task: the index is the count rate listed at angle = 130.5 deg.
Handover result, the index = 1.68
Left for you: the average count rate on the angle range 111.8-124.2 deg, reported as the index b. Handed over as 1.58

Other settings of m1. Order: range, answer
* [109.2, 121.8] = 2.02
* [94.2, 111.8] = 2.61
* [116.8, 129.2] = 1.72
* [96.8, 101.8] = 2.55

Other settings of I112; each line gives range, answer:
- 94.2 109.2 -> 1.87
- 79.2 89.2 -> 2.46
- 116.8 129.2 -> 1.52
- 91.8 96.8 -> 2.61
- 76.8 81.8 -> 2.45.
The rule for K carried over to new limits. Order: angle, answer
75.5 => 2.59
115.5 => 1.55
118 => 1.59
